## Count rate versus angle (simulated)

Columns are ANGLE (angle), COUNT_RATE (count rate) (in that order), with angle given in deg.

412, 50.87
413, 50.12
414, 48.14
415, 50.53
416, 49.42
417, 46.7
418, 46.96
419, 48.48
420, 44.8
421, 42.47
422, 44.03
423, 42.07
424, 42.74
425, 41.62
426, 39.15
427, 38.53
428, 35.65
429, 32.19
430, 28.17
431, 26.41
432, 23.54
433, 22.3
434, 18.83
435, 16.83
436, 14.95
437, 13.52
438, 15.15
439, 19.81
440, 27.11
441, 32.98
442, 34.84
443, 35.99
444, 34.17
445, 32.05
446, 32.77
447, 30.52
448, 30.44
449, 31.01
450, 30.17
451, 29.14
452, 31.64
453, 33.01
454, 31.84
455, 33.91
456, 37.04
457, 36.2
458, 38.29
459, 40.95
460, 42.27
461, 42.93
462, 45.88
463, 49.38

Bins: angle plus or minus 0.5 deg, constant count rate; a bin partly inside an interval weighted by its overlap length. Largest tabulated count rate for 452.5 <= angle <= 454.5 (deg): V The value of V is 33.01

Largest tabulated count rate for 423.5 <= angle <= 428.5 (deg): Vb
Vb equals 42.74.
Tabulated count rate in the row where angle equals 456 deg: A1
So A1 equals 37.04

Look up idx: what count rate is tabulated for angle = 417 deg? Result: 46.7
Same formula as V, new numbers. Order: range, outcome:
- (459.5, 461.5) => 42.93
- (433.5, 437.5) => 18.83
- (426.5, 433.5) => 38.53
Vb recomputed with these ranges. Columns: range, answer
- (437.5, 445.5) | 35.99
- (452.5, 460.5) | 42.27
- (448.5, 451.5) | 31.01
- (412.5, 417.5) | 50.53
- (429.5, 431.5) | 28.17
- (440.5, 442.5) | 34.84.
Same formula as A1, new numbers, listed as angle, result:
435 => 16.83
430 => 28.17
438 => 15.15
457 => 36.2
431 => 26.41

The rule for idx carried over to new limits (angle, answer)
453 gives 33.01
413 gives 50.12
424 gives 42.74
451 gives 29.14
